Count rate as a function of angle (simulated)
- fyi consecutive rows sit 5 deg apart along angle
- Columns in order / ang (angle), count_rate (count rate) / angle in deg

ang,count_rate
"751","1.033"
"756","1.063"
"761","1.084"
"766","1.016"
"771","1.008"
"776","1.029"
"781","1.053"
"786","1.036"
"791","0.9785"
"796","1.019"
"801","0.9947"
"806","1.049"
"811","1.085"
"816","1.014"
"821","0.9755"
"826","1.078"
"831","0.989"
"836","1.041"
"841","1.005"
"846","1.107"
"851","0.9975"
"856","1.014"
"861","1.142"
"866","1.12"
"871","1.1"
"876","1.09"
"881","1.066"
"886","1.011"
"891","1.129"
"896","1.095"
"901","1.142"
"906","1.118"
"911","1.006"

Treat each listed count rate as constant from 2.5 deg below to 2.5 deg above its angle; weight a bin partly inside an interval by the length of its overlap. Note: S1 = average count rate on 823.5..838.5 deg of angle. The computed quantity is 1.04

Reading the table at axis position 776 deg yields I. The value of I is 1.029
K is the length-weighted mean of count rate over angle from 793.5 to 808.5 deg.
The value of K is 1.02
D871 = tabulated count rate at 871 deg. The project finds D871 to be 1.1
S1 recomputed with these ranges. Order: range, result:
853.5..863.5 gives 1.08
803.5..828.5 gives 1.04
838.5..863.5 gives 1.05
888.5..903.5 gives 1.12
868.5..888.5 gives 1.07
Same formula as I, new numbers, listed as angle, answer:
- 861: 1.142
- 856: 1.014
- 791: 0.9785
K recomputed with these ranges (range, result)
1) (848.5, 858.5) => 1.01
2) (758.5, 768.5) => 1.05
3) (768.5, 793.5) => 1.02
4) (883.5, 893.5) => 1.07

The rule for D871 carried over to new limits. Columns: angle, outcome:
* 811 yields 1.085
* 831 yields 0.989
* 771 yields 1.008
